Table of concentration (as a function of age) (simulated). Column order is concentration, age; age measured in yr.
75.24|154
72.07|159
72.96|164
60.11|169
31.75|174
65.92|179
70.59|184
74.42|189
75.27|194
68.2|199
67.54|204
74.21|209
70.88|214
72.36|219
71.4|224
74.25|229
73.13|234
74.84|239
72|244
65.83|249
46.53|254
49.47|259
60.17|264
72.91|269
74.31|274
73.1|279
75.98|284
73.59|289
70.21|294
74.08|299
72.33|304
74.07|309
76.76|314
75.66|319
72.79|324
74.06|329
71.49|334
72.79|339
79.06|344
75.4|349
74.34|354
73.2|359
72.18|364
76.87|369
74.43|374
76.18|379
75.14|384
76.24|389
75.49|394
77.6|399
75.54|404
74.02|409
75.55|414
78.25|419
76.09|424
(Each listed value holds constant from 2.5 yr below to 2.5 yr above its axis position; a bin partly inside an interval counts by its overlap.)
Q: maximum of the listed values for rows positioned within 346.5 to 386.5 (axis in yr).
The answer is 76.87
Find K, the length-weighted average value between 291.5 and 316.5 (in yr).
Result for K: 73.5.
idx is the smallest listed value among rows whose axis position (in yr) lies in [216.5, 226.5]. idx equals 71.4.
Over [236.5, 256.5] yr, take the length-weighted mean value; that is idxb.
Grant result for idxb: 64.8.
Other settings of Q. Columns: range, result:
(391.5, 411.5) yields 77.6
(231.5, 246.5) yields 74.84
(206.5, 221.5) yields 74.21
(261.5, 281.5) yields 74.31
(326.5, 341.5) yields 74.06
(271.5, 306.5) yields 75.98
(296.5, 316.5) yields 76.76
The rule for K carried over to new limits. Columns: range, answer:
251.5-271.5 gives 57.3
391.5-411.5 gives 75.7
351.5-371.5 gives 74.1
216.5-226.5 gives 71.9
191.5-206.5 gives 70.3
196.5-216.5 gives 70.2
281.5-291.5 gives 74.8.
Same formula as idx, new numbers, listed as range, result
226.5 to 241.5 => 73.13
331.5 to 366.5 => 71.49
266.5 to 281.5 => 72.91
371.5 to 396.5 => 74.43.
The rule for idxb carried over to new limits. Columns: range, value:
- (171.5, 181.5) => 48.8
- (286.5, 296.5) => 71.9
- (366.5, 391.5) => 75.8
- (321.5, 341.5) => 72.8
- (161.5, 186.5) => 60.3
